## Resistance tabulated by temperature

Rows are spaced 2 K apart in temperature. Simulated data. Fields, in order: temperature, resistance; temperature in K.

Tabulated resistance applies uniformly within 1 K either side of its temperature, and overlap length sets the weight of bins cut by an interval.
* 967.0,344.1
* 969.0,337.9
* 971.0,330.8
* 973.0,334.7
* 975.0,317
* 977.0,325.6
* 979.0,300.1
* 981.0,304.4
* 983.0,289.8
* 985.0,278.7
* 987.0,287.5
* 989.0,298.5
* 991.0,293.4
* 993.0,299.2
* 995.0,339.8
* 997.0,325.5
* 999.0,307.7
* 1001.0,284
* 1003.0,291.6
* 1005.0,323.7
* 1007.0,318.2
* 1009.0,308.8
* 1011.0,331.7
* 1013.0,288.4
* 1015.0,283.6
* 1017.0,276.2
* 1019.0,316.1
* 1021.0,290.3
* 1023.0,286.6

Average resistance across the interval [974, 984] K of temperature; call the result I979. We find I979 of 307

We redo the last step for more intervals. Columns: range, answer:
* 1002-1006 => 308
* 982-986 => 284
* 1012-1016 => 286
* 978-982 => 302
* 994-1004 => 310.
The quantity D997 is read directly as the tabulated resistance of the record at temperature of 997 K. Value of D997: 325.5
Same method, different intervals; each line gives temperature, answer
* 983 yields 289.8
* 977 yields 325.6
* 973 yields 334.7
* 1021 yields 290.3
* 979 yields 300.1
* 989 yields 298.5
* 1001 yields 284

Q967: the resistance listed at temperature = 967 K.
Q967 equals 344.1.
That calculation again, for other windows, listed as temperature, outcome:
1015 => 283.6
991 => 293.4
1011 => 331.7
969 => 337.9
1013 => 288.4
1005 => 323.7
